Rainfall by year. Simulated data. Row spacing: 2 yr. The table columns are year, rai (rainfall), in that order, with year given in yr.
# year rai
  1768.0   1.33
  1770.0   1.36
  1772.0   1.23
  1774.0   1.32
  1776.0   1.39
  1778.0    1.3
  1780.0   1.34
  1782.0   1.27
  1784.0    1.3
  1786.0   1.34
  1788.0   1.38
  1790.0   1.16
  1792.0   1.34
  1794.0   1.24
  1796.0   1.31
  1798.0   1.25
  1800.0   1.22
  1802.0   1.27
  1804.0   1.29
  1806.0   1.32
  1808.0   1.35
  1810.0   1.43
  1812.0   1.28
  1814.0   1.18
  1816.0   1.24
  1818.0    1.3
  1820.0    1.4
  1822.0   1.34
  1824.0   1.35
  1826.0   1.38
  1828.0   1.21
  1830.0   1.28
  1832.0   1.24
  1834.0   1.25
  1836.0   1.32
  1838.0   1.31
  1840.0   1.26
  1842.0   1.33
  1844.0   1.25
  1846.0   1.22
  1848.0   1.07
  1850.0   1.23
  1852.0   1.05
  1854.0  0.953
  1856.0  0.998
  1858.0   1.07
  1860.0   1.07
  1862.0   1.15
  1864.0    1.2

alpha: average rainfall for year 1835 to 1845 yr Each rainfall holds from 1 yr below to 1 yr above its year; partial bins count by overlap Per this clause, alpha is 1.29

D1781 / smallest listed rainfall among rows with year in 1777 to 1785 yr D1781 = 1.27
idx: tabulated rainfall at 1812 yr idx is 1.28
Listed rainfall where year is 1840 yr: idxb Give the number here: 1.26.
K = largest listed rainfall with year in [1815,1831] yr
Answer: 1.4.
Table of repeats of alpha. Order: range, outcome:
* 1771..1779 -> 1.31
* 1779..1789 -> 1.33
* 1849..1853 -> 1.14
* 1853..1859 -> 1.01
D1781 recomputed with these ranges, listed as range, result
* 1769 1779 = 1.23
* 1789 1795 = 1.16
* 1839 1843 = 1.26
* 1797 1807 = 1.22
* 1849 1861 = 0.953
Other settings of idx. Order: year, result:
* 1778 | 1.3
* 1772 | 1.23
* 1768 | 1.33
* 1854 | 0.953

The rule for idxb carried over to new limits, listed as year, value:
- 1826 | 1.38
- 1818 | 1.3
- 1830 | 1.28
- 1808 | 1.35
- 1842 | 1.33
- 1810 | 1.43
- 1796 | 1.31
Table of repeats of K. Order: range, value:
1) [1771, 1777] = 1.39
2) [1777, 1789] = 1.38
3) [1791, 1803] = 1.34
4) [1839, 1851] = 1.33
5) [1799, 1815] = 1.43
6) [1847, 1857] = 1.23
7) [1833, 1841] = 1.32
